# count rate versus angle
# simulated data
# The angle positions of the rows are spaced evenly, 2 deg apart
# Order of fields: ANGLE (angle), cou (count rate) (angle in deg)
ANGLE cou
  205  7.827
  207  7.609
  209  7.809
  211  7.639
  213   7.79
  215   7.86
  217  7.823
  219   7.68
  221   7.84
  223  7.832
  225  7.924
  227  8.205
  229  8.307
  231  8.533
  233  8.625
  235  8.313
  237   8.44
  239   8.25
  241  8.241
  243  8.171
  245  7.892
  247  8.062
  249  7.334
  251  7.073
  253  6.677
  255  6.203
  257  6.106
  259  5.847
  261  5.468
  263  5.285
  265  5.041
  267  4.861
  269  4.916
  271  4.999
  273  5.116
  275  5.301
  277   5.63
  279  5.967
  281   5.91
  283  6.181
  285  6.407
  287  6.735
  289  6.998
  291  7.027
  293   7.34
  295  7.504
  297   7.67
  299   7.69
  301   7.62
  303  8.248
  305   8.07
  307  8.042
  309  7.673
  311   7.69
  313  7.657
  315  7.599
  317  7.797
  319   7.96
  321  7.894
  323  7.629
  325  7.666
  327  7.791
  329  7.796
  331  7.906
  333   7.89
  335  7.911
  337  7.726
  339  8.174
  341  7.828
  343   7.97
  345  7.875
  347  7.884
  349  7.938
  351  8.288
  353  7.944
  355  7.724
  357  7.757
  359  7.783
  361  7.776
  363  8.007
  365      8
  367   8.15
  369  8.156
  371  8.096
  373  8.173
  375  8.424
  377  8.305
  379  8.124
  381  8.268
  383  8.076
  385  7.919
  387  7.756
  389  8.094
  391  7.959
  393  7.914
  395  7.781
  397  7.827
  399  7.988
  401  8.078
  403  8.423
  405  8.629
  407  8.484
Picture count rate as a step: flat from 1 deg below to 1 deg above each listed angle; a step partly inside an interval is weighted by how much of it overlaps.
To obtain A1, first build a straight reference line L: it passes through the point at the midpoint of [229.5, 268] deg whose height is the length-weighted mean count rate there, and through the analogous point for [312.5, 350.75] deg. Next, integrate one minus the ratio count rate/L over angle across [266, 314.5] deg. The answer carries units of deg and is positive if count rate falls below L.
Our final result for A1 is 4.9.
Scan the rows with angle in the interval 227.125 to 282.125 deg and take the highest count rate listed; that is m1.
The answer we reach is 8.625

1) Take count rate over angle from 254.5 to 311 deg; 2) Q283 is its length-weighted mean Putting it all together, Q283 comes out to 6.45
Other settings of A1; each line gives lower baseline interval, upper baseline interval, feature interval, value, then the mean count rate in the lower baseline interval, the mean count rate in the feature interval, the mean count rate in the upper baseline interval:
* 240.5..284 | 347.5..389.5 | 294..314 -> -2.6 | 6.17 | 7.79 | 8.03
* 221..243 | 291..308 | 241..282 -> 9.6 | 8.24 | 6.15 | 7.73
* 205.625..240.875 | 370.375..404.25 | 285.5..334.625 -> 2.5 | 8.03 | 7.65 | 8.07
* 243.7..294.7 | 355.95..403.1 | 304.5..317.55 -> -1.7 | 6.21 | 7.78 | 8.03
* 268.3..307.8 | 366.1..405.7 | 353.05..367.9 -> -0.3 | 6.67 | 7.89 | 8.1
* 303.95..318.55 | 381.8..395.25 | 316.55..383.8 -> -0.8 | 7.8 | 7.96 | 7.94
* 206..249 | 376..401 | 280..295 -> 2.4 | 8.02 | 6.71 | 8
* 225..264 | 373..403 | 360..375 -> -0.2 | 7.44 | 8.08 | 8.05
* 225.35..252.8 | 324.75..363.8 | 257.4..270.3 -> 4.4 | 8.06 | 5.27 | 7.89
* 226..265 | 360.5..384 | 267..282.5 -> 4.4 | 7.36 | 5.4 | 8.14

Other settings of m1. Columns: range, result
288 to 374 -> 8.288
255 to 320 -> 8.248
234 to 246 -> 8.44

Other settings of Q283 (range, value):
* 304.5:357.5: 7.85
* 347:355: 7.99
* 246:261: 6.67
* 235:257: 7.6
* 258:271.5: 5.21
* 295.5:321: 7.81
